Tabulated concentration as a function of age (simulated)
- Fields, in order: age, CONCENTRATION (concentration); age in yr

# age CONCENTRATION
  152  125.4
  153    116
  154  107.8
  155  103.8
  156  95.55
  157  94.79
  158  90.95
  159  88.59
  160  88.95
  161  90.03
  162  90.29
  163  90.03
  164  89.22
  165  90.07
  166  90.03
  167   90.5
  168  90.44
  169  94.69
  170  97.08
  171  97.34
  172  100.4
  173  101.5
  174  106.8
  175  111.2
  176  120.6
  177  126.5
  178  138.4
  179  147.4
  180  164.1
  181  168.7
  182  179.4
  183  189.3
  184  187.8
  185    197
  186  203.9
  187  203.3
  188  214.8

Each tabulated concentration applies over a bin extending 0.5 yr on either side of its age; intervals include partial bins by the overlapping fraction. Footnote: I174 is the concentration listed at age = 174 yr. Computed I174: 106.8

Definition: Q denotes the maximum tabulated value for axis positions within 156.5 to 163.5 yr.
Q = 94.79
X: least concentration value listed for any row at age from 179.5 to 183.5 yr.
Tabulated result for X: 164.1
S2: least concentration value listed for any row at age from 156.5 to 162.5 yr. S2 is 88.59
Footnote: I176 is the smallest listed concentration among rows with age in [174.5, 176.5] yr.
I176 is 111.2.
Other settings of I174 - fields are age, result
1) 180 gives 164.1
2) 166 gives 90.03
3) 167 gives 90.5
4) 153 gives 116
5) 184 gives 187.8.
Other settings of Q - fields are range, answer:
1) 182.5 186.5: 203.9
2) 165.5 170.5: 97.08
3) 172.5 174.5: 106.8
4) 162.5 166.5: 90.07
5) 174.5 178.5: 138.4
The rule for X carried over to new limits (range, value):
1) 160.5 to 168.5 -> 89.22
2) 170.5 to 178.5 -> 97.34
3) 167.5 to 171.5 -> 90.44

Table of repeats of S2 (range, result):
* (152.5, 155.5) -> 103.8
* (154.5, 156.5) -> 95.55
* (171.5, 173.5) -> 100.4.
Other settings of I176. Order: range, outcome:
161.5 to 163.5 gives 90.03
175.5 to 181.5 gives 120.6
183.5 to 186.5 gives 187.8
